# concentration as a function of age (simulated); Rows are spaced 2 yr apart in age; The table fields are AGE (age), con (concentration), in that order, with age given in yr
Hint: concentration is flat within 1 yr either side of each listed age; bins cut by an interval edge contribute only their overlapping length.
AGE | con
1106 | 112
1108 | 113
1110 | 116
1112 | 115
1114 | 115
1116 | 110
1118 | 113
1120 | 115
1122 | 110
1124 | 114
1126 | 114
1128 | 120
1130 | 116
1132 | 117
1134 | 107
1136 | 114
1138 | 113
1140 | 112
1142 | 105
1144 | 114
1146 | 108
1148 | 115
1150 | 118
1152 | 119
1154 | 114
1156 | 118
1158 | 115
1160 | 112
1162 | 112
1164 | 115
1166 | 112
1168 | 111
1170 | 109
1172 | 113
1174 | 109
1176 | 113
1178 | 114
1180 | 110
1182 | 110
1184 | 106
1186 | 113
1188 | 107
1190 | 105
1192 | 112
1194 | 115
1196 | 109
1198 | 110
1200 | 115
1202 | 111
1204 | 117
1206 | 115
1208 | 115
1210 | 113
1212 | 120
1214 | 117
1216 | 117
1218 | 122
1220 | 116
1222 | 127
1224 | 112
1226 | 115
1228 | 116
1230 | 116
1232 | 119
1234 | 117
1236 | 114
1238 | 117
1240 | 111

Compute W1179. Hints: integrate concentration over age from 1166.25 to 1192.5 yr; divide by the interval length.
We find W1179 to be 110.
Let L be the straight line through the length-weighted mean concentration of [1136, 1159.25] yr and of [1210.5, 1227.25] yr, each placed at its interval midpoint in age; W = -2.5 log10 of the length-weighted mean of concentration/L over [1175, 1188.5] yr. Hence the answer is 0.050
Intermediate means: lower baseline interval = 114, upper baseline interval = 118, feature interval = 111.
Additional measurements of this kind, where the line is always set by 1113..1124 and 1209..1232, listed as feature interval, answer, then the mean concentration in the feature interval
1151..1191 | 0.03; 112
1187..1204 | 0.05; 111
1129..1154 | 0.01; 113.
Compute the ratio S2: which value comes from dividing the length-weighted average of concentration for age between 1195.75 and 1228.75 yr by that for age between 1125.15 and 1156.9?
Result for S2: 1.0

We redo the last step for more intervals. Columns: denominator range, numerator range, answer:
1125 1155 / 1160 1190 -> 0.97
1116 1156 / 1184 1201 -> 0.97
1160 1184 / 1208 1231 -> 1.05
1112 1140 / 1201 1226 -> 1.03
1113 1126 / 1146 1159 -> 1.03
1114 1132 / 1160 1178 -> 0.98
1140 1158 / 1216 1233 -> 1.04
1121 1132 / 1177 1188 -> 0.96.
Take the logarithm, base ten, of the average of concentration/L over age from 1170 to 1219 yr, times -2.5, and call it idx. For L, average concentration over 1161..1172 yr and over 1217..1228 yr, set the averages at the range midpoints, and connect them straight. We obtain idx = 0.02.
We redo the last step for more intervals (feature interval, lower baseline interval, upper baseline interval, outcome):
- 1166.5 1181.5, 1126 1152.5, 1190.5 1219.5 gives 0.03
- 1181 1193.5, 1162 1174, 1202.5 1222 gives 0.05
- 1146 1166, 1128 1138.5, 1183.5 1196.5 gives -0.02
